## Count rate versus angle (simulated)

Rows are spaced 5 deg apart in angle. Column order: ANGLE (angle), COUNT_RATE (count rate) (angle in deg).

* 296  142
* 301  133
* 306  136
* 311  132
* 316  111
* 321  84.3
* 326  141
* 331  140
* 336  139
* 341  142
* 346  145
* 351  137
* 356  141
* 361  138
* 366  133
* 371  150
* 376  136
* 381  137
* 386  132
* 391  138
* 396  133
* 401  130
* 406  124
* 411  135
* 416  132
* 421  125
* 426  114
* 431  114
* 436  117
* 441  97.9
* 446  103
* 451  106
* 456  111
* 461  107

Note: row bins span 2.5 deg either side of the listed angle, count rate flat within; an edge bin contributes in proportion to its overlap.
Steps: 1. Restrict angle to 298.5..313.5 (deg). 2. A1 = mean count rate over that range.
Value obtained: 134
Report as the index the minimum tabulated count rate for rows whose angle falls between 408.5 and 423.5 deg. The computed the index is 125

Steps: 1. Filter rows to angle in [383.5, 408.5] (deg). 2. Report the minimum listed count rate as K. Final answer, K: 124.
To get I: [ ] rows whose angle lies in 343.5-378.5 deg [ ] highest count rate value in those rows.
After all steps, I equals 150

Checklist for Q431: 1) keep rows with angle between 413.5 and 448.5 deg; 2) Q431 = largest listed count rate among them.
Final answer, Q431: 132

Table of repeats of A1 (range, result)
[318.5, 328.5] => 113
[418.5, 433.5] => 118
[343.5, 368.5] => 139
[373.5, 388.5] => 135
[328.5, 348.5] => 142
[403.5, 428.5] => 126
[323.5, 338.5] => 140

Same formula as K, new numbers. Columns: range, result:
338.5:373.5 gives 133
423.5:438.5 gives 114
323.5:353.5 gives 137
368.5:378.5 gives 136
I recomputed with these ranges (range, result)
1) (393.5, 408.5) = 133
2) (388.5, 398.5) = 138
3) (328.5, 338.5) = 140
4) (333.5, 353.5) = 145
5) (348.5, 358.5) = 141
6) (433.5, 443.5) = 117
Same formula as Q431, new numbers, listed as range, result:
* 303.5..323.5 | 136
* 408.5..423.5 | 135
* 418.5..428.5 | 125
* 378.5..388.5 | 137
